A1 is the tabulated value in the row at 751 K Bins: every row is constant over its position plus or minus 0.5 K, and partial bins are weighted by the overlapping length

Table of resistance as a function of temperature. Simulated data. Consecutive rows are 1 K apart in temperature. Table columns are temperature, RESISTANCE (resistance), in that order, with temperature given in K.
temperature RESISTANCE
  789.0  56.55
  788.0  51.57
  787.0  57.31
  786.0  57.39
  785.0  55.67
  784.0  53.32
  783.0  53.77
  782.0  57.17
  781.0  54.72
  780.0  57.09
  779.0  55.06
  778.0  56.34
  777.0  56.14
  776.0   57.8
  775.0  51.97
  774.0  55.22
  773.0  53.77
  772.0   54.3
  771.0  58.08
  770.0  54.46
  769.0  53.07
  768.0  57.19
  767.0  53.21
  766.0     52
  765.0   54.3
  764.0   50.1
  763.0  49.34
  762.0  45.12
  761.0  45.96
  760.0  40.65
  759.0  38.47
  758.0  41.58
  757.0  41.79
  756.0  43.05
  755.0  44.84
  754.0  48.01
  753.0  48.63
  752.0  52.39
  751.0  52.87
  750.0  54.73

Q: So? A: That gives 52.87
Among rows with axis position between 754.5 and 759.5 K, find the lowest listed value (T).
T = 38.47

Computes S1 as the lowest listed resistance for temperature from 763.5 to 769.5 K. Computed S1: 50.1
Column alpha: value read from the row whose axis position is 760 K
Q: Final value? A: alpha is 40.65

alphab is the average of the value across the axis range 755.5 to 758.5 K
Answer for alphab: 42.1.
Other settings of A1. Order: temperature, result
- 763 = 49.34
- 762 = 45.12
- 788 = 51.57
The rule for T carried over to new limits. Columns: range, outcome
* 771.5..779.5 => 51.97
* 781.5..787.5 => 53.32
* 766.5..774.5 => 53.07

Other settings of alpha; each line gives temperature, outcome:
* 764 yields 50.1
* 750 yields 54.73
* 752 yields 52.39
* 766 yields 52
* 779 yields 55.06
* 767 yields 53.21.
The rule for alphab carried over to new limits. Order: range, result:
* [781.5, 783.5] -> 55.5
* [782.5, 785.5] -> 54.3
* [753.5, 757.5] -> 44.4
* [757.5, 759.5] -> 40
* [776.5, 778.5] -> 56.2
